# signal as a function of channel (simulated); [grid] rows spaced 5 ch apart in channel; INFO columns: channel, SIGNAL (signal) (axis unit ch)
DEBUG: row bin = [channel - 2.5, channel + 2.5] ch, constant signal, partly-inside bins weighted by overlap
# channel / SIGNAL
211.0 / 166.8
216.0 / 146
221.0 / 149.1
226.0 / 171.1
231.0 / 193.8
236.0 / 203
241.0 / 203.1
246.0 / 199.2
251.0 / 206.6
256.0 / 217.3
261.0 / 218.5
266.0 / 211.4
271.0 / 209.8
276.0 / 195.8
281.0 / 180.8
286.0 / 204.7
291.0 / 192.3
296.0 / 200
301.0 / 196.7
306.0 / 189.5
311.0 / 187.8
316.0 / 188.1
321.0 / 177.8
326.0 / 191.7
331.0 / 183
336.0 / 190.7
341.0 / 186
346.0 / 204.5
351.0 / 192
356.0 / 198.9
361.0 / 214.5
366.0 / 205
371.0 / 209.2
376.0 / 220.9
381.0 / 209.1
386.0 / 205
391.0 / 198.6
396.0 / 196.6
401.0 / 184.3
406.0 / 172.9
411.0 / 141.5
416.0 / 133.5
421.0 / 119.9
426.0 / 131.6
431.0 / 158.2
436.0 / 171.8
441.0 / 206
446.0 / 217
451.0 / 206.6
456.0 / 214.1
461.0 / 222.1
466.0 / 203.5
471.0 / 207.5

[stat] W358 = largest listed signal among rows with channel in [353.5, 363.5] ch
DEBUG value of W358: 214.5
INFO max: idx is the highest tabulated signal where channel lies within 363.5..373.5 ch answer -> 209.2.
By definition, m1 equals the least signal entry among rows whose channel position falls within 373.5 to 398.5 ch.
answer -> 196.6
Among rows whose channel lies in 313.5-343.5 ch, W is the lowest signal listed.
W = 177.8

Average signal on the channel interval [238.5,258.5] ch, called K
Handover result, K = 207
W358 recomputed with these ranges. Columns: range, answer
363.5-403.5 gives 220.9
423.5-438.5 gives 171.8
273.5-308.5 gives 204.7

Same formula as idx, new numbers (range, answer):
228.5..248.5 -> 203.1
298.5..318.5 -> 196.7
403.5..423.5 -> 172.9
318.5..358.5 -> 204.5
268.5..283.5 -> 209.8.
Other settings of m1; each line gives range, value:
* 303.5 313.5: 187.8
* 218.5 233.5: 149.1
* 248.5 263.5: 206.6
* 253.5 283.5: 180.8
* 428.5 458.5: 158.2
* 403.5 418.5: 133.5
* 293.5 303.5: 196.7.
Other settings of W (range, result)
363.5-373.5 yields 205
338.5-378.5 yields 186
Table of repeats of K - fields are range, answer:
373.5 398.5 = 206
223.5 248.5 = 194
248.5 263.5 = 214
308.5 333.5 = 186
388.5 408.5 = 188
